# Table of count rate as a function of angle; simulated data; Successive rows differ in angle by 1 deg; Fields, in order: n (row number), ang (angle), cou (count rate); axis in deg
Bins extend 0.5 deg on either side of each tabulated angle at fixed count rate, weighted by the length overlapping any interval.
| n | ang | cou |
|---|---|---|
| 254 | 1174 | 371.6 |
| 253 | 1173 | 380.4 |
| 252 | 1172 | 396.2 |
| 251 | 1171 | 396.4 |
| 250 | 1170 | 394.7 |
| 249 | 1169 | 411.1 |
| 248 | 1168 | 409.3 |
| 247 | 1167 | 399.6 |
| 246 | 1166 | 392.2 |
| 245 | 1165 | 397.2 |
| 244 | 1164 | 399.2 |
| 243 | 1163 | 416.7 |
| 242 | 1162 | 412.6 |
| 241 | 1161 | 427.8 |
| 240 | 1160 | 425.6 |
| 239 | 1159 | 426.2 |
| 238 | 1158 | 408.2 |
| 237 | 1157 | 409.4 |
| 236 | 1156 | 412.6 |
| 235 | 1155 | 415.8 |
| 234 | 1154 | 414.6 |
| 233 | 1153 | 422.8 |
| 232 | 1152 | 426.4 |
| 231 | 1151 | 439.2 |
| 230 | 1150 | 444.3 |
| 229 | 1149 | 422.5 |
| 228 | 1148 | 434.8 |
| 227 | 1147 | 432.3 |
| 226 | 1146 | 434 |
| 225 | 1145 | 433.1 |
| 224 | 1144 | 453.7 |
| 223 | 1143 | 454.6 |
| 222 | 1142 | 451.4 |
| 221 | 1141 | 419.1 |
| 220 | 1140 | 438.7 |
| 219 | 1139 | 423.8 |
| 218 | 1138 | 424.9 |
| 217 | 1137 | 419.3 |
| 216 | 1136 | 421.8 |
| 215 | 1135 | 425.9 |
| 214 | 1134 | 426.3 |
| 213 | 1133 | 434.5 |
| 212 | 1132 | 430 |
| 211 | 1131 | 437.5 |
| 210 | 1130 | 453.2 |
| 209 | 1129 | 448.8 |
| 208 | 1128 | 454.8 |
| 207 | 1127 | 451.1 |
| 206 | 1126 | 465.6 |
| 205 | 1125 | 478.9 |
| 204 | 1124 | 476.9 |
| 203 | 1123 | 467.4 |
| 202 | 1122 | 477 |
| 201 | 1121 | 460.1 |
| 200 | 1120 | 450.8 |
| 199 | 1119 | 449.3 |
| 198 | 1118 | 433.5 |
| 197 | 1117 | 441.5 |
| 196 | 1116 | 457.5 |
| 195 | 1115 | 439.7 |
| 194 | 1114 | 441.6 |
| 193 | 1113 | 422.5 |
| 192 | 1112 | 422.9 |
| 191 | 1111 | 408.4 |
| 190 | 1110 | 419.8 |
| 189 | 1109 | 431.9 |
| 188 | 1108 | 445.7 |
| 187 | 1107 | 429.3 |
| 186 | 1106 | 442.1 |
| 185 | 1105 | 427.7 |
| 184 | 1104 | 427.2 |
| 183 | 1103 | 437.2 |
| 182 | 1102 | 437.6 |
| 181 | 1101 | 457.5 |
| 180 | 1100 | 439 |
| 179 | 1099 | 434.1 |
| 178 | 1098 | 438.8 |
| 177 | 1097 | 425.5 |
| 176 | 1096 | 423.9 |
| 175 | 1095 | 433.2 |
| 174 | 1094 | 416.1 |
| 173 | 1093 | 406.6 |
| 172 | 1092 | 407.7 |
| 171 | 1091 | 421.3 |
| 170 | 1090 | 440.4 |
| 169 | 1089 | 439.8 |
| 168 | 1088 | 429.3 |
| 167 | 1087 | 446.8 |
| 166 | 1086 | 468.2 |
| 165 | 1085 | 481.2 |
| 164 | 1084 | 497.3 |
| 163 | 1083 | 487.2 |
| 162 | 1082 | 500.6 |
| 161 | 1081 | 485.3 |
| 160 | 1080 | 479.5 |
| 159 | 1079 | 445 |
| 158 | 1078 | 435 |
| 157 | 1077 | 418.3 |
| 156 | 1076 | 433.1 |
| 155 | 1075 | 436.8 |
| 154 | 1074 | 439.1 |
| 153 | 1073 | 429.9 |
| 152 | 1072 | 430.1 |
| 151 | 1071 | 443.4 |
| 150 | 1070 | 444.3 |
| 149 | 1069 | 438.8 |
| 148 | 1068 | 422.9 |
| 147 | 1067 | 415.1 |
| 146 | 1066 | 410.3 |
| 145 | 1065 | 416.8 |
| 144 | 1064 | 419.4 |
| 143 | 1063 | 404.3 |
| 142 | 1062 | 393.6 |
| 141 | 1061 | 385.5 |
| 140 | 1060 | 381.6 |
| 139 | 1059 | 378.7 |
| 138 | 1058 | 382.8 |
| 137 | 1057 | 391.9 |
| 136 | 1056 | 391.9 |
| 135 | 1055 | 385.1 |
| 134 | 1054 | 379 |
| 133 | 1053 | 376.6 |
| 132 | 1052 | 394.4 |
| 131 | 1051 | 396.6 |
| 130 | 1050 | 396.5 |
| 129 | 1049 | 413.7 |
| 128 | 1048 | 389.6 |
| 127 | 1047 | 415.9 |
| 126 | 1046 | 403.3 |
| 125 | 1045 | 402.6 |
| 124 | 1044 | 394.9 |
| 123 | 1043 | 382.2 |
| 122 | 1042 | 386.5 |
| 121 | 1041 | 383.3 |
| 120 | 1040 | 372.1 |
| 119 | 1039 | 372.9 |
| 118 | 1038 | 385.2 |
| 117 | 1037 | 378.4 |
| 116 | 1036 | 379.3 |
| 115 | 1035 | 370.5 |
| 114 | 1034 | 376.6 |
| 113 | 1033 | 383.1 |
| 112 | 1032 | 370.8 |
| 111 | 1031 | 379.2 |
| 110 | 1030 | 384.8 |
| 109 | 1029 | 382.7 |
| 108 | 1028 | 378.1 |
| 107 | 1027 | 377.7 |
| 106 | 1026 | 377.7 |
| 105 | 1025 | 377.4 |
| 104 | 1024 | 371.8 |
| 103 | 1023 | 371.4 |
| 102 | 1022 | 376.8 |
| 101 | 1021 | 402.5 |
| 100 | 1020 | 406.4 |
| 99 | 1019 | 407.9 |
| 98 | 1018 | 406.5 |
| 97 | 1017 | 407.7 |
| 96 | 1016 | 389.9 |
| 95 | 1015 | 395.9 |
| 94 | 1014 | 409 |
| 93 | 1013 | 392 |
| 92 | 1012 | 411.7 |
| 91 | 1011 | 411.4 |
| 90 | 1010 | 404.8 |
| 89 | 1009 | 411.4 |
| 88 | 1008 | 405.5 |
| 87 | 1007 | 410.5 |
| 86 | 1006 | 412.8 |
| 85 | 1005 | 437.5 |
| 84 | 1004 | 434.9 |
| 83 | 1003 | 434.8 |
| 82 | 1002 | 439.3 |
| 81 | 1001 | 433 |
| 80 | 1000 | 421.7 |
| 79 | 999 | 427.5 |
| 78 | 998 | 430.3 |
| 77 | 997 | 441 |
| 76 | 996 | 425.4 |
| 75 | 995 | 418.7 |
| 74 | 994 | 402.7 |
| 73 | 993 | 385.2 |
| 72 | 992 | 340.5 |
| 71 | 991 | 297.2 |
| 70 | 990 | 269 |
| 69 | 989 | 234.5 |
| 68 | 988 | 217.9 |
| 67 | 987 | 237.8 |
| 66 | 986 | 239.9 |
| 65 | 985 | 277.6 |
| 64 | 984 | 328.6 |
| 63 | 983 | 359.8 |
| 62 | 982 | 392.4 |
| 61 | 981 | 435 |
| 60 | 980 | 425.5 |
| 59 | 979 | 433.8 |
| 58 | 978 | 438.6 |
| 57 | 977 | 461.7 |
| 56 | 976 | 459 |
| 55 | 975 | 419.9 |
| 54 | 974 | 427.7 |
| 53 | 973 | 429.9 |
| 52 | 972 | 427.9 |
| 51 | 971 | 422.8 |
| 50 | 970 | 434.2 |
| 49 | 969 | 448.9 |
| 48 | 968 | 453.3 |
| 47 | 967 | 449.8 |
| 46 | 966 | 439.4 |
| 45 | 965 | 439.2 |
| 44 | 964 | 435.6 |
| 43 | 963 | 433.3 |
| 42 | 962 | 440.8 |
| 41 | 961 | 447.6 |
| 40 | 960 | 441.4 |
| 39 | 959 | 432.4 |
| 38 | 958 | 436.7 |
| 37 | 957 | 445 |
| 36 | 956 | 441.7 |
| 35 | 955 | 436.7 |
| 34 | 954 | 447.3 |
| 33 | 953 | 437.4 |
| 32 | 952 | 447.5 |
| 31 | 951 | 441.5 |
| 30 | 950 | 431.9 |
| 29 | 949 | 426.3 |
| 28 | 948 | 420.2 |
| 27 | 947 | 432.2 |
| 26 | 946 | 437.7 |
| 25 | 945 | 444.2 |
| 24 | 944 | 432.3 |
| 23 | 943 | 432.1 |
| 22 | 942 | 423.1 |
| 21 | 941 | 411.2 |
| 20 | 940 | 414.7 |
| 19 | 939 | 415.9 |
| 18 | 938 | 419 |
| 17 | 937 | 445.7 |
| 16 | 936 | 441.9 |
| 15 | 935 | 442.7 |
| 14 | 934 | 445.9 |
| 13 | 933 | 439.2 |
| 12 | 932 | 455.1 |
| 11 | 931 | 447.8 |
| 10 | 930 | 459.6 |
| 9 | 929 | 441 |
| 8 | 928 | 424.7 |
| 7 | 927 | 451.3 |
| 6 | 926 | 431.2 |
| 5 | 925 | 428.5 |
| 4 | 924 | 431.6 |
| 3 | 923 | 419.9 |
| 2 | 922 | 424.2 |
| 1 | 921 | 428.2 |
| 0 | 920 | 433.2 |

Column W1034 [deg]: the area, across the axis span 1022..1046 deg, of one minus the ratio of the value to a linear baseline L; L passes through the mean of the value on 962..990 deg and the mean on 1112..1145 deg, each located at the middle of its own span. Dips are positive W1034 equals 1.8 deg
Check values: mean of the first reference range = 391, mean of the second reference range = 444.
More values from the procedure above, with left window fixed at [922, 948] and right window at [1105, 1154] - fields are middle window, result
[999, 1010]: 0.3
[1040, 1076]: 2.7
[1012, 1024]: 1.1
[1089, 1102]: 0.3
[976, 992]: 3.5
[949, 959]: -0.1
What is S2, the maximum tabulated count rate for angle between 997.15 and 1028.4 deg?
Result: 439.3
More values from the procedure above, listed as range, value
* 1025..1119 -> 500.6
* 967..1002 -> 461.7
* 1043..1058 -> 415.9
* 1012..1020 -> 411.7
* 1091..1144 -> 478.9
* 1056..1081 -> 485.3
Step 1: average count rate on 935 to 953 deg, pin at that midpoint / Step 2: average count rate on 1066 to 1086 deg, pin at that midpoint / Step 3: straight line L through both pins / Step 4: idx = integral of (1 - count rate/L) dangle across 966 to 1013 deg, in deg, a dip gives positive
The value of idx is 4.5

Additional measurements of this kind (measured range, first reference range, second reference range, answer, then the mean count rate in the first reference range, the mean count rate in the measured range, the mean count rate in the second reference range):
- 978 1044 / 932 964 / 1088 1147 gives 8.1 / 435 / 382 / 438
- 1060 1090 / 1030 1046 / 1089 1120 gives -2.1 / 382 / 440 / 432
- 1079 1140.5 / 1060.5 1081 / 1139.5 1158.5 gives -2.0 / 428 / 443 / 430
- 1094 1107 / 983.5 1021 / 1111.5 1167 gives -0.5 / 380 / 434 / 434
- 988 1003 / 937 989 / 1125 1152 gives 1.4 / 414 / 379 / 438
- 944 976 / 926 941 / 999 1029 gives -0.8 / 438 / 437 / 404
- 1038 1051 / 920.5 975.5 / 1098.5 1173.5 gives 1.2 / 436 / 393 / 431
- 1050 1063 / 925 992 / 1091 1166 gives 1.1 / 414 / 388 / 433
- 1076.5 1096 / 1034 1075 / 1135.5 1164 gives -1.9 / 400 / 449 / 427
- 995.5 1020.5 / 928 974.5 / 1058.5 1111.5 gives 1.1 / 437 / 416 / 434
